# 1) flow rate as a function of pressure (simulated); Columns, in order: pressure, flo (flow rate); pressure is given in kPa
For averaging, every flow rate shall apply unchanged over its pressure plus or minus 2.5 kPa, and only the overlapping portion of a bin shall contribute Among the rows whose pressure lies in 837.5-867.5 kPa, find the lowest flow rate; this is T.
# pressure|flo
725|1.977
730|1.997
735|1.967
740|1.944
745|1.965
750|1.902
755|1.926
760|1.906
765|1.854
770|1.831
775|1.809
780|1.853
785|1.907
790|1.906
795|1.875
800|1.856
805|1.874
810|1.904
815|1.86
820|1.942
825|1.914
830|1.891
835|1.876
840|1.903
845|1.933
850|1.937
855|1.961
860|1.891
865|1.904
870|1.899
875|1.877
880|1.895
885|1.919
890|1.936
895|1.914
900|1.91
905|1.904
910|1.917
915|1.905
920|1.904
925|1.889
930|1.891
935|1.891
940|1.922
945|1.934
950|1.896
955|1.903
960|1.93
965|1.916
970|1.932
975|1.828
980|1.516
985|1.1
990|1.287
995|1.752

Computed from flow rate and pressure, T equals 1.891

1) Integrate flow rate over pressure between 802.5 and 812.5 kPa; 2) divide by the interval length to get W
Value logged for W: 1.89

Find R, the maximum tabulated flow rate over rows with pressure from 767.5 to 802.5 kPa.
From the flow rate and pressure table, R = 1.907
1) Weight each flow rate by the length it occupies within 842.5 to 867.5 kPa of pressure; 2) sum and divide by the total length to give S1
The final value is 1.93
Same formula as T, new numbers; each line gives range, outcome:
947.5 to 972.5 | 1.896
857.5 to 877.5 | 1.877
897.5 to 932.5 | 1.889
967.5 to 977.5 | 1.828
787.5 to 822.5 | 1.856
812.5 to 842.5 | 1.86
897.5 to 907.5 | 1.904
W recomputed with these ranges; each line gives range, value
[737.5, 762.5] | 1.93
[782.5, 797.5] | 1.9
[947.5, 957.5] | 1.9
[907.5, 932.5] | 1.9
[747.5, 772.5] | 1.88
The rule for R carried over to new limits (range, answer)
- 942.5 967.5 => 1.934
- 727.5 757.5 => 1.997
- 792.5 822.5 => 1.942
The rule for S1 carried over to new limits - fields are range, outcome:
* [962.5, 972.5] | 1.92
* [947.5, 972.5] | 1.92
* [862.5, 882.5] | 1.89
